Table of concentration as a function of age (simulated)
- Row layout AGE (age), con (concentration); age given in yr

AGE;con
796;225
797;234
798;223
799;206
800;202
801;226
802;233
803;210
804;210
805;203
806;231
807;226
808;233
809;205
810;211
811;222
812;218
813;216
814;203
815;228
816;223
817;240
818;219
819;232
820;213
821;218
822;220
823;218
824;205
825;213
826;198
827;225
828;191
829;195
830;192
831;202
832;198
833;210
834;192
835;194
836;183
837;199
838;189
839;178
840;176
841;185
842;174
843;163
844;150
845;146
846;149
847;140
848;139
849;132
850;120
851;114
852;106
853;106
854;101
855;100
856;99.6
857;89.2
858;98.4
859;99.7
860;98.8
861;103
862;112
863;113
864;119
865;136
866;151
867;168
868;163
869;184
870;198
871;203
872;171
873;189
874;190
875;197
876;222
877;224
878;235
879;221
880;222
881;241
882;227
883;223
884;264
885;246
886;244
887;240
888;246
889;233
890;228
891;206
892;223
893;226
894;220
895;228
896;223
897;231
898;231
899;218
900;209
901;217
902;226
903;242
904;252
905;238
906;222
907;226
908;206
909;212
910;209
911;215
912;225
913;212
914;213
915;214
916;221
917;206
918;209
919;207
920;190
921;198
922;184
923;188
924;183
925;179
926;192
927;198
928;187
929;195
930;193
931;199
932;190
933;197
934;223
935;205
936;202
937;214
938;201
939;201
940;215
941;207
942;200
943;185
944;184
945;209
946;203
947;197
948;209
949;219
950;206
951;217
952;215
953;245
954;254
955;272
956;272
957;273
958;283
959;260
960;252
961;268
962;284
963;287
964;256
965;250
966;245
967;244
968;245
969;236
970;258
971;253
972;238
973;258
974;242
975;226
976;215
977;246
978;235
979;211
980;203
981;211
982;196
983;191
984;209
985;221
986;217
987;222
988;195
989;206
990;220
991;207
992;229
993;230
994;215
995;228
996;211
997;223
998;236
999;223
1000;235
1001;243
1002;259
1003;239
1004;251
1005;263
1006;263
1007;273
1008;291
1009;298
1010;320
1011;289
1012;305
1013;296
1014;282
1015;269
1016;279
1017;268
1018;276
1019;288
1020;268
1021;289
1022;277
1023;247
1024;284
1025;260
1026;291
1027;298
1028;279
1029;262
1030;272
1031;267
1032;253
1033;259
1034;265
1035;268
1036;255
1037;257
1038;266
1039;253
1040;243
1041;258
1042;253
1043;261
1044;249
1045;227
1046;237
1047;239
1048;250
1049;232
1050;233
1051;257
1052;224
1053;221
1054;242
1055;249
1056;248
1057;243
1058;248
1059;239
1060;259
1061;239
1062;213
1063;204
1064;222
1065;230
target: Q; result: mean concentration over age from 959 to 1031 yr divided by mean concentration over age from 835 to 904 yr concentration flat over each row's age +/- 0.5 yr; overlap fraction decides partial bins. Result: 1.38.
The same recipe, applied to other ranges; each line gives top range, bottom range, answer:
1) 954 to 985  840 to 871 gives 1.82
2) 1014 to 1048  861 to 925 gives 1.27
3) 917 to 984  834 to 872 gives 1.54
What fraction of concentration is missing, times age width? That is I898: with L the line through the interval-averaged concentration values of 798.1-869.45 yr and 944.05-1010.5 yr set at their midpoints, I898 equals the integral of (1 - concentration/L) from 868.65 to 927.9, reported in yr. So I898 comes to -3.47 yr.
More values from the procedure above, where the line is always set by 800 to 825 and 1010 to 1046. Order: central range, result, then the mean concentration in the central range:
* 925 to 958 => 4.9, 212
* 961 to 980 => 0.8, 246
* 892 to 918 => 2.0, 221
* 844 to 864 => 9.9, 115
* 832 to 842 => 1.6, 189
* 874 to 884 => 0.4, 224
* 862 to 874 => 3.6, 162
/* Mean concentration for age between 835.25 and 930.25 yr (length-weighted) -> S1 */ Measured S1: 188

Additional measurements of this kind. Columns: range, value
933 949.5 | 204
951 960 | 256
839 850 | 155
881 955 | 215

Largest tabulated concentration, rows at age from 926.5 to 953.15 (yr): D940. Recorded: 245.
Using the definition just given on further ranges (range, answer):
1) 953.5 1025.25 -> 320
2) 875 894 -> 264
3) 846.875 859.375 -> 140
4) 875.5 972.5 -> 287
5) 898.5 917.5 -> 252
